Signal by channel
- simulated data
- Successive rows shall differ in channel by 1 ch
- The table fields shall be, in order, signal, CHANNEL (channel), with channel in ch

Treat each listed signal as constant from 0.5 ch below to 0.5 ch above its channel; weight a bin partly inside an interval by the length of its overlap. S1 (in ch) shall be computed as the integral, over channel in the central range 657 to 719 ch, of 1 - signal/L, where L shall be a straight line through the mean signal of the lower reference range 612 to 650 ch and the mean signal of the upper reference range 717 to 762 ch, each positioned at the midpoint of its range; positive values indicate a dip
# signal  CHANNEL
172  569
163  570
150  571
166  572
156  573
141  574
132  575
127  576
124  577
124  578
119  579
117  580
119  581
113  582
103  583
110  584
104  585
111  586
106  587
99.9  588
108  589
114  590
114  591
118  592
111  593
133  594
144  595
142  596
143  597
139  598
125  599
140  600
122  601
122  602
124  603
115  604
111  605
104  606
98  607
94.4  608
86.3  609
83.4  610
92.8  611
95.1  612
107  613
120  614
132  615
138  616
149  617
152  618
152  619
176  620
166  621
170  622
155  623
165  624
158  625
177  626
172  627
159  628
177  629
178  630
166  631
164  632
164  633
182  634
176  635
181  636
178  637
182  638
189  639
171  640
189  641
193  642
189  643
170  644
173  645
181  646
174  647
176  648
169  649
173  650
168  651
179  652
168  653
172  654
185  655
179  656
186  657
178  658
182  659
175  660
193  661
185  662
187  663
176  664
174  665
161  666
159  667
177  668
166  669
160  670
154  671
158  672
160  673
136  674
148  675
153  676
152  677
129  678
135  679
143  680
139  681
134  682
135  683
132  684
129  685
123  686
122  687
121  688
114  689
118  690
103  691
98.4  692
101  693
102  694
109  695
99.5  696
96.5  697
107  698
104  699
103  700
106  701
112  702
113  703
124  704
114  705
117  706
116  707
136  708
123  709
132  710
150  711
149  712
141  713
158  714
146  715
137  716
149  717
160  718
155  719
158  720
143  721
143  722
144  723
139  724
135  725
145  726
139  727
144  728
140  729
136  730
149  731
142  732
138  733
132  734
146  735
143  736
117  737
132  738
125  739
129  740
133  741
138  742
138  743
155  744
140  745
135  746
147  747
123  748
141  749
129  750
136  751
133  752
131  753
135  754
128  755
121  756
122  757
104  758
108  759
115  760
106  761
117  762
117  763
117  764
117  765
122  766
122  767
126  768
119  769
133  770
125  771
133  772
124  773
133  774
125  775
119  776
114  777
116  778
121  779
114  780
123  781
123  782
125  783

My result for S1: 4.8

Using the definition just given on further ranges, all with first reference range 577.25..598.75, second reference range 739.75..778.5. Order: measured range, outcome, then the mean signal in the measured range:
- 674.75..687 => -1.4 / 137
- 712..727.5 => -2.7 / 146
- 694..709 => 1.5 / 111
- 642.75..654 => -4.9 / 174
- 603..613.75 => 1.7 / 100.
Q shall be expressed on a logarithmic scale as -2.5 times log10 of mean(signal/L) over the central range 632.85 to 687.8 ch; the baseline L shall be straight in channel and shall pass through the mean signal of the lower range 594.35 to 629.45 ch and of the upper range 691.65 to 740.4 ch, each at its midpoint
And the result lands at -0.24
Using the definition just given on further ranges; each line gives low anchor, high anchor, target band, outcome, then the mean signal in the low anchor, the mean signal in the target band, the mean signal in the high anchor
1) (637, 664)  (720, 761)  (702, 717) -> 0.132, 179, 132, 134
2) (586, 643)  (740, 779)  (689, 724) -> 0.052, 142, 126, 126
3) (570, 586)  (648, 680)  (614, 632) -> -0.084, 128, 160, 167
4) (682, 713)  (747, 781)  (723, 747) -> -0.147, 118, 138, 123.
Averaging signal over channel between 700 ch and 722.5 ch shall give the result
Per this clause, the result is 135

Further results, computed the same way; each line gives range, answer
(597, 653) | 152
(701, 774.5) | 132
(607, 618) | 111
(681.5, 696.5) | 116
